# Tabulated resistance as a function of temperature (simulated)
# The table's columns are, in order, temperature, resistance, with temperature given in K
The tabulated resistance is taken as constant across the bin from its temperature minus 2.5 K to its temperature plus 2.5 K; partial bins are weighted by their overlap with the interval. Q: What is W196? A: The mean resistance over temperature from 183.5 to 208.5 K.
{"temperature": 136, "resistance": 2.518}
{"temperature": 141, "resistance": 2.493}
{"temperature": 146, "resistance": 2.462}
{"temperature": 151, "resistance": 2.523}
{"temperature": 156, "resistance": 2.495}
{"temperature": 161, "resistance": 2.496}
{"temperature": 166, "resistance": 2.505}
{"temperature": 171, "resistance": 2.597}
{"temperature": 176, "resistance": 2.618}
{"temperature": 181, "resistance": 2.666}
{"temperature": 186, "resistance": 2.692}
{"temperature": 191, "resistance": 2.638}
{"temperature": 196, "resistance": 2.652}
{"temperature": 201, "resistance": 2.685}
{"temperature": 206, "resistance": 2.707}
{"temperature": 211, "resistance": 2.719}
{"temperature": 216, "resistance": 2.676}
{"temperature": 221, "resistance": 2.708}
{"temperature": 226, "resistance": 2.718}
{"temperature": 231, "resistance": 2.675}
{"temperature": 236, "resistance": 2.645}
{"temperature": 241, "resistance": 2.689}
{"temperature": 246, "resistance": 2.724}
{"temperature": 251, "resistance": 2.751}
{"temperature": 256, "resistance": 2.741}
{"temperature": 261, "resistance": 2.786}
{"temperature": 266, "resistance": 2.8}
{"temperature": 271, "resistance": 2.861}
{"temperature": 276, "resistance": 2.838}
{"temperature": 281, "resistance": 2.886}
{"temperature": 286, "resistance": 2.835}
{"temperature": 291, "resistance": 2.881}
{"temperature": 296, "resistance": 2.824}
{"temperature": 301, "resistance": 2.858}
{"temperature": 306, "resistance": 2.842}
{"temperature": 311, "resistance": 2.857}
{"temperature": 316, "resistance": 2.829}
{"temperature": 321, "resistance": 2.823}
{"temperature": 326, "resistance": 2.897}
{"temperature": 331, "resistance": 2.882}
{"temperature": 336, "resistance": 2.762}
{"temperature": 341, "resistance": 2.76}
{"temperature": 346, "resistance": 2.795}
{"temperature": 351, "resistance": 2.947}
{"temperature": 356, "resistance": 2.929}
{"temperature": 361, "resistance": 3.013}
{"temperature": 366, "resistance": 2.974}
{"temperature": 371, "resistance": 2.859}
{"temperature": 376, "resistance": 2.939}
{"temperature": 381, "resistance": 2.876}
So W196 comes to 2.67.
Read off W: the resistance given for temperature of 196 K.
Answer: 2.652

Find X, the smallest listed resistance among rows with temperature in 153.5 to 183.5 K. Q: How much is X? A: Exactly 2.495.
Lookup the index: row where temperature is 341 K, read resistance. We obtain 2.76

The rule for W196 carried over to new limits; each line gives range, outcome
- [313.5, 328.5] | 2.85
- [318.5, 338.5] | 2.84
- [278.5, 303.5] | 2.86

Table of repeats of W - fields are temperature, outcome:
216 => 2.676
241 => 2.689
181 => 2.666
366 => 2.974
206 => 2.707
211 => 2.719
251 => 2.751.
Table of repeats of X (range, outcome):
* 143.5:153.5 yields 2.462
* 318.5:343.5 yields 2.76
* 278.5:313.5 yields 2.824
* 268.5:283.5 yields 2.838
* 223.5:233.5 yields 2.675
